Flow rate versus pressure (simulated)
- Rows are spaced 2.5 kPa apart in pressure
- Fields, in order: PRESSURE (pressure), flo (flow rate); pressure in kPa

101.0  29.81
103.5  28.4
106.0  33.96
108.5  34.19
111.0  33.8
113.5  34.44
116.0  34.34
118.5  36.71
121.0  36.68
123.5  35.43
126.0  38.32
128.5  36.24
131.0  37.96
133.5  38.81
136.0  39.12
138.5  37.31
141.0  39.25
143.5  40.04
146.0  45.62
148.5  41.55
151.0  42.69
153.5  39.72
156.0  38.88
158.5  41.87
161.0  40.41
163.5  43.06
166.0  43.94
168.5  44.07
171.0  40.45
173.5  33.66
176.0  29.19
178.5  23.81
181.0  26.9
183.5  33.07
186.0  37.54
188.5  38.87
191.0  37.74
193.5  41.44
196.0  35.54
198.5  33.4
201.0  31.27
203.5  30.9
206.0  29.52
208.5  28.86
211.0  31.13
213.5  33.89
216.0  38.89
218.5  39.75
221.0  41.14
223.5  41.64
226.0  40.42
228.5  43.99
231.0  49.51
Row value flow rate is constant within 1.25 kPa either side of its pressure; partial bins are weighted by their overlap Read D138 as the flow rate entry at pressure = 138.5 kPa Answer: 37.31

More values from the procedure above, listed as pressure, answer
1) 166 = 43.94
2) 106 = 33.96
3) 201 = 31.27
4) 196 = 35.54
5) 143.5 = 40.04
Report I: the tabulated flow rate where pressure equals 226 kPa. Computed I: 40.42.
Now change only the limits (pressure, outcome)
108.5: 34.19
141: 39.25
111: 33.8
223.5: 41.64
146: 45.62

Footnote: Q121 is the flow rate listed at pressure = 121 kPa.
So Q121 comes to 36.68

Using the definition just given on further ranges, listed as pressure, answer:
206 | 29.52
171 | 40.45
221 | 41.14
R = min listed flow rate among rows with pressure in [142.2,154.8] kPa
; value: 39.72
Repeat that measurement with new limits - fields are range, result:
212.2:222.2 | 33.89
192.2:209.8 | 28.86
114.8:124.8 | 34.34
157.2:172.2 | 40.41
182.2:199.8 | 33.07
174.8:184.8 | 23.81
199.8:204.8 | 30.9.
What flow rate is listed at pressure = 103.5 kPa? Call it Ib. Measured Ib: 28.4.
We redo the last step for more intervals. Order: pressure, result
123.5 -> 35.43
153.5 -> 39.72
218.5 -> 39.75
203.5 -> 30.9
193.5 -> 41.44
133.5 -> 38.81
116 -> 34.34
